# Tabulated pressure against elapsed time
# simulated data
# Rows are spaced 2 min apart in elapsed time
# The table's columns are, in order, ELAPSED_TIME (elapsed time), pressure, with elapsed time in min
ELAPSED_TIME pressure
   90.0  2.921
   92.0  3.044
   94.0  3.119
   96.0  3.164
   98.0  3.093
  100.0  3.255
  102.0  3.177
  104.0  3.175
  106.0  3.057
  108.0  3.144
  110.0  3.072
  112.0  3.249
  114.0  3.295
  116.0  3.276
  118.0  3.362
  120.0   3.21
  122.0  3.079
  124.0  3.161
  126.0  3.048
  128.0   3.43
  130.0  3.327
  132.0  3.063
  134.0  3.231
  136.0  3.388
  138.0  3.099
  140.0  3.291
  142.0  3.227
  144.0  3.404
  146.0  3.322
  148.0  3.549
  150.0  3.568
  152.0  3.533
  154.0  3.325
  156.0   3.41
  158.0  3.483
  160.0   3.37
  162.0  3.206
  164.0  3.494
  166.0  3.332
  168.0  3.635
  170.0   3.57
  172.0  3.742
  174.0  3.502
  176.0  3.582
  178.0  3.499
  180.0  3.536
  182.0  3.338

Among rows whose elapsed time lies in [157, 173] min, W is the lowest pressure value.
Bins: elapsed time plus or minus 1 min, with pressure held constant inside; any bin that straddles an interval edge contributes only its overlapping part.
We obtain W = 3.206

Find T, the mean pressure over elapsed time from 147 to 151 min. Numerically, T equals 3.56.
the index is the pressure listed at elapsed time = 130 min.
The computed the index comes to 3.327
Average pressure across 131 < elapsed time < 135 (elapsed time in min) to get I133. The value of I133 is 3.15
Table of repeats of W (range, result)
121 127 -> 3.048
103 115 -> 3.057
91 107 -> 3.044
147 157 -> 3.325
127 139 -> 3.063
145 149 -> 3.322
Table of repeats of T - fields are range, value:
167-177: 3.61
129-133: 3.2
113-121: 3.29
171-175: 3.62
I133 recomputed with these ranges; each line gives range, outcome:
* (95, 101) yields 3.17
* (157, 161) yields 3.43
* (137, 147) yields 3.27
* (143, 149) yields 3.43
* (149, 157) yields 3.46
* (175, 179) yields 3.54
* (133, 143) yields 3.25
